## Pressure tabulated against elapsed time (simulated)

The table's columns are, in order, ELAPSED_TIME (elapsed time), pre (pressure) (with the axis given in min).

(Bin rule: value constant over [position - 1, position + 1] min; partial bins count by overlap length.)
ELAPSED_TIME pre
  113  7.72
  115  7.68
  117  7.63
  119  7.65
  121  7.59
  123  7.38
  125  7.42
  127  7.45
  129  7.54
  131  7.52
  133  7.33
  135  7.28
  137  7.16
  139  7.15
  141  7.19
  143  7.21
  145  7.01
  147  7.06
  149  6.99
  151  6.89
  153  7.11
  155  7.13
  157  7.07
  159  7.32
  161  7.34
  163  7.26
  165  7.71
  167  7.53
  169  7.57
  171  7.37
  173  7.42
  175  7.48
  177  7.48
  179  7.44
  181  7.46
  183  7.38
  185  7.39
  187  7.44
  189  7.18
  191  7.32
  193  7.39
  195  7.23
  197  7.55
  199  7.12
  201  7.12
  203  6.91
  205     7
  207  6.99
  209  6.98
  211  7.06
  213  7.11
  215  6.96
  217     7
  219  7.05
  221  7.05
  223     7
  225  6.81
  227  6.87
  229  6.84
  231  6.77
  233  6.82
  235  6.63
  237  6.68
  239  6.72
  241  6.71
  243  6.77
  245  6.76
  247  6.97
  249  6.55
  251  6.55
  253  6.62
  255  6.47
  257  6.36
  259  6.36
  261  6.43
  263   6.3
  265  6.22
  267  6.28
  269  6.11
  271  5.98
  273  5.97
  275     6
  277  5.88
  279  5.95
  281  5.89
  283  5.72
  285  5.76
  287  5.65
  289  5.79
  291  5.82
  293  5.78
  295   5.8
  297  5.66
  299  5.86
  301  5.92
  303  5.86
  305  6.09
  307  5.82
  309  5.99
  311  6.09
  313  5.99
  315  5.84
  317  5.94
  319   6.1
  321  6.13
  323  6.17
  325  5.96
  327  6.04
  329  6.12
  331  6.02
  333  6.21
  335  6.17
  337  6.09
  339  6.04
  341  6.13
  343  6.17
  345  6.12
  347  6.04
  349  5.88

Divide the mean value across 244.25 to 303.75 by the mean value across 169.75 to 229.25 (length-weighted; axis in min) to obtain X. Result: 0.85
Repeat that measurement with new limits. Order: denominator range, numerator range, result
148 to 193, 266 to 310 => 0.80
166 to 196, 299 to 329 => 0.81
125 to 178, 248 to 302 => 0.83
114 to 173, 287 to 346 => 0.82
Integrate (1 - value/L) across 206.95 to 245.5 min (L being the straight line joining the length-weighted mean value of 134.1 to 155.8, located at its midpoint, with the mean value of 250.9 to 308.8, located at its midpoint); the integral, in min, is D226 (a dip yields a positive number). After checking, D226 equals -2.5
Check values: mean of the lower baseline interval 7.11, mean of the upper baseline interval 6.02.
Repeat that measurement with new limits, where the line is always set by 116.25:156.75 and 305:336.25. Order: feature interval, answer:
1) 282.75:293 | 0.8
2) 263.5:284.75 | 1.2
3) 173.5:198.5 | -1.6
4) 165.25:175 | -0.6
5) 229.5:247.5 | -0.4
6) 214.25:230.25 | -0.6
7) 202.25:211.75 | -0.3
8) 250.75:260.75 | 0.0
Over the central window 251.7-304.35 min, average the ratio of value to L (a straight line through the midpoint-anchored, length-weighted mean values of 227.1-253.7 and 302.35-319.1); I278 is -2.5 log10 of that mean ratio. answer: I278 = 0.05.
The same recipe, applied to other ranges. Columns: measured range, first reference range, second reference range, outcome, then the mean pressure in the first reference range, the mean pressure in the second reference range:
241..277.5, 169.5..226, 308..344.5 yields 0.047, 7.21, 6.07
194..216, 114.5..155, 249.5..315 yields -0.062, 7.3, 6.03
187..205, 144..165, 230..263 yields -0.048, 7.15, 6.63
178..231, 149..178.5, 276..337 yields -0.032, 7.32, 5.94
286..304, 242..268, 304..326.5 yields 0.070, 6.51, 6.01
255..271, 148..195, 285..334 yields 0.021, 7.33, 5.94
